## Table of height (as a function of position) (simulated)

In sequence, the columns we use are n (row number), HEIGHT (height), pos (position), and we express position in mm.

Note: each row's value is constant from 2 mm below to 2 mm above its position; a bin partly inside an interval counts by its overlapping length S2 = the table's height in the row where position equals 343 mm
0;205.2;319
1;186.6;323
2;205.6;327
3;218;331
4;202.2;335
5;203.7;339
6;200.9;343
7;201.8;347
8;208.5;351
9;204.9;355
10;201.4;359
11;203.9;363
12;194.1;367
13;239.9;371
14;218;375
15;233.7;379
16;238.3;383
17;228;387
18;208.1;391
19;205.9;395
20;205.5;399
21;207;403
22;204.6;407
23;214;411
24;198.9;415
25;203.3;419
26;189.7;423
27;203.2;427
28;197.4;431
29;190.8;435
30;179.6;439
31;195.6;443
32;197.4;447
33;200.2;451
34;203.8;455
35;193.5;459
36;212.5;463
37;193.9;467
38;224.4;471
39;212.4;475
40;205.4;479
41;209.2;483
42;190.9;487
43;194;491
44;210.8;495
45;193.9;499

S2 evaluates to 200.9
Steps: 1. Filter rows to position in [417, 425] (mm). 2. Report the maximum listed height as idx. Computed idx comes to 203.3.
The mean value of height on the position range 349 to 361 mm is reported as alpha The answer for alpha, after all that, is 205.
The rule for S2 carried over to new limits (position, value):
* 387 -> 228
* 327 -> 205.6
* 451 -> 200.2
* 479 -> 205.4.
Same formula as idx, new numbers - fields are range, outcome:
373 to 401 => 238.3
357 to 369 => 203.9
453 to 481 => 224.4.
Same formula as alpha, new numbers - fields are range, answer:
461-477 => 211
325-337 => 209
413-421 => 201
